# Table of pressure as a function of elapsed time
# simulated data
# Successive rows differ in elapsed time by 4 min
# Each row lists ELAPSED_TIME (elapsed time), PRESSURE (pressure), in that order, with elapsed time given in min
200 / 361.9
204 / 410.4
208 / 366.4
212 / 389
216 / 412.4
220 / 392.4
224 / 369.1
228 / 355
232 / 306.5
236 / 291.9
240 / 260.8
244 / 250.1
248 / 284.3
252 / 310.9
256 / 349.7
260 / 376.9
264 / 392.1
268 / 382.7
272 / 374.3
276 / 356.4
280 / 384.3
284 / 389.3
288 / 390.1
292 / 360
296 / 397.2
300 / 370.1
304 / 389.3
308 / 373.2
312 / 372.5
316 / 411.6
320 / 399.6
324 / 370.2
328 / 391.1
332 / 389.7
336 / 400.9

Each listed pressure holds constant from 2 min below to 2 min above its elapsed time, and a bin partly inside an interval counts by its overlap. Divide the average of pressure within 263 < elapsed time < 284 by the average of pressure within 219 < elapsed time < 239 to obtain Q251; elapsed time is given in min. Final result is 1.12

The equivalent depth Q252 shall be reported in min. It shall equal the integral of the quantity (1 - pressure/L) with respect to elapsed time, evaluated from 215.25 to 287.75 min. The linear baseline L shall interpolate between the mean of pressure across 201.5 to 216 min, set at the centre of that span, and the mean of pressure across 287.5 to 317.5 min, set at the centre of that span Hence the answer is 7.6 min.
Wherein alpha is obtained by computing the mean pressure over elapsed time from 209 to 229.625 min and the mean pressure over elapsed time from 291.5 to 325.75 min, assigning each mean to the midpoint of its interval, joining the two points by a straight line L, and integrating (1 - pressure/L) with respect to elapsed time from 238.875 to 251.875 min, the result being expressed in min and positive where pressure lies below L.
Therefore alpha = 3.78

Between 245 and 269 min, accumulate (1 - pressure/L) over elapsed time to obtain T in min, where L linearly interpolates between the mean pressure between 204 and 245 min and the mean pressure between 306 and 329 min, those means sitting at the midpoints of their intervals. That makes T 1.1 min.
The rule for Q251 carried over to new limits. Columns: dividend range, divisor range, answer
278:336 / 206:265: 1.13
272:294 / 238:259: 1.27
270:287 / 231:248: 1.36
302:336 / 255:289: 1.03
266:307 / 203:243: 1.08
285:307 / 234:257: 1.32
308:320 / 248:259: 1.20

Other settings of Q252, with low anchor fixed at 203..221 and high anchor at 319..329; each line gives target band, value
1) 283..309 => 0.40 min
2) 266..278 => 0.55 min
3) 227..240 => 2.84 min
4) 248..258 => 1.77 min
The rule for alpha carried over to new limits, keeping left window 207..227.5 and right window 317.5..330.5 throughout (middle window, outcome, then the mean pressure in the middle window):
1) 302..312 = 0.2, 380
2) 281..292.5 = 0.1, 383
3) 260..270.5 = 0.0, 385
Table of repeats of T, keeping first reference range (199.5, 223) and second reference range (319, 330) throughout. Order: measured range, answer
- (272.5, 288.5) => 0.36 min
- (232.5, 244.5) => 3.52 min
